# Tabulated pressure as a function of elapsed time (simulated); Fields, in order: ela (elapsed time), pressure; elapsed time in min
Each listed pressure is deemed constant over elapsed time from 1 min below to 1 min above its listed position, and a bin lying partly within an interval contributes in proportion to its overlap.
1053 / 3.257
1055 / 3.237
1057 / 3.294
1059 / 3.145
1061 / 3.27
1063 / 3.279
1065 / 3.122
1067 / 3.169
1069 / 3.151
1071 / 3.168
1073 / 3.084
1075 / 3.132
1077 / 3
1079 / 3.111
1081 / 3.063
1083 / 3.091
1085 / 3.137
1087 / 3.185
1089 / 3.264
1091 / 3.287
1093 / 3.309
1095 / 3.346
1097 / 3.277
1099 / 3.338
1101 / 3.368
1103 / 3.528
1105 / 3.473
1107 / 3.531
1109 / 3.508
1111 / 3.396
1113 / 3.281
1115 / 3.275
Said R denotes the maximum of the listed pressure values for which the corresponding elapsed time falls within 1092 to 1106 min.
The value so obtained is 3.528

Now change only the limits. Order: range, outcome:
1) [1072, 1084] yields 3.132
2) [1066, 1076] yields 3.169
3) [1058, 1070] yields 3.279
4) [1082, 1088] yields 3.185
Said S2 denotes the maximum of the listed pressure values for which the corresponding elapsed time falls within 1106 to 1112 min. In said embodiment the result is 3.531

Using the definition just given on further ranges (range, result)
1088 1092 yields 3.287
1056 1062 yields 3.294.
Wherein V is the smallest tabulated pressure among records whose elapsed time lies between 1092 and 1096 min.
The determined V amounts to 3.309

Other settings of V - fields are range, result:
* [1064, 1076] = 3.084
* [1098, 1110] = 3.338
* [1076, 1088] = 3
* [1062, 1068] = 3.122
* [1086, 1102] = 3.185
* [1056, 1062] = 3.145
